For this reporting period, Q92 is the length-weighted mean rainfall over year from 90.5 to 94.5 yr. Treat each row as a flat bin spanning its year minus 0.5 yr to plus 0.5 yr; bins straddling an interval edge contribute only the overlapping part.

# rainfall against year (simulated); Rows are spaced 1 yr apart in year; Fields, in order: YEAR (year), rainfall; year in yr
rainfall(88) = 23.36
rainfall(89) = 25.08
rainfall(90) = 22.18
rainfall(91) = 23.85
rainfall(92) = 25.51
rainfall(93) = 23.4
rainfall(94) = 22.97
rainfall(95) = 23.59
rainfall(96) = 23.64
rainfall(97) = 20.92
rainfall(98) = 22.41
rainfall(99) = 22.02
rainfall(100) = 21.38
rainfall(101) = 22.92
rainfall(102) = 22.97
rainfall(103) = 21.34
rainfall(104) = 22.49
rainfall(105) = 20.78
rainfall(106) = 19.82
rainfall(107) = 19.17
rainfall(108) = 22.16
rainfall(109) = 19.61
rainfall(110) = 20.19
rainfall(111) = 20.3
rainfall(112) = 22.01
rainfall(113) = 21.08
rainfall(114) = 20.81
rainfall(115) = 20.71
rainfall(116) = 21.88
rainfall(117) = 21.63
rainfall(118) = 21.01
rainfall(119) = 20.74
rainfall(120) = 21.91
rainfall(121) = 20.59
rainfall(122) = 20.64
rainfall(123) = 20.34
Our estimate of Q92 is 23.9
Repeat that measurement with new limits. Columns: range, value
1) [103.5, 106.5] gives 21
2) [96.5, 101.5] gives 21.9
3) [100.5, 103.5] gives 22.4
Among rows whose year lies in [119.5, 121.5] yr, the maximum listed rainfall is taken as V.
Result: 21.91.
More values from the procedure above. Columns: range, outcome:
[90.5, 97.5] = 25.51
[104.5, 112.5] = 22.16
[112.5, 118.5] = 21.88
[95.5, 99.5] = 23.64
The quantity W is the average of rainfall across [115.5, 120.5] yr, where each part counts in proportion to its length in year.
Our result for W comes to 21.4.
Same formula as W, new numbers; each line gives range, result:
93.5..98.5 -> 22.7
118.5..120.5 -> 21.3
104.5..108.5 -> 20.5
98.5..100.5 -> 21.7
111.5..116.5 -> 21.3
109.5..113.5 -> 20.9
